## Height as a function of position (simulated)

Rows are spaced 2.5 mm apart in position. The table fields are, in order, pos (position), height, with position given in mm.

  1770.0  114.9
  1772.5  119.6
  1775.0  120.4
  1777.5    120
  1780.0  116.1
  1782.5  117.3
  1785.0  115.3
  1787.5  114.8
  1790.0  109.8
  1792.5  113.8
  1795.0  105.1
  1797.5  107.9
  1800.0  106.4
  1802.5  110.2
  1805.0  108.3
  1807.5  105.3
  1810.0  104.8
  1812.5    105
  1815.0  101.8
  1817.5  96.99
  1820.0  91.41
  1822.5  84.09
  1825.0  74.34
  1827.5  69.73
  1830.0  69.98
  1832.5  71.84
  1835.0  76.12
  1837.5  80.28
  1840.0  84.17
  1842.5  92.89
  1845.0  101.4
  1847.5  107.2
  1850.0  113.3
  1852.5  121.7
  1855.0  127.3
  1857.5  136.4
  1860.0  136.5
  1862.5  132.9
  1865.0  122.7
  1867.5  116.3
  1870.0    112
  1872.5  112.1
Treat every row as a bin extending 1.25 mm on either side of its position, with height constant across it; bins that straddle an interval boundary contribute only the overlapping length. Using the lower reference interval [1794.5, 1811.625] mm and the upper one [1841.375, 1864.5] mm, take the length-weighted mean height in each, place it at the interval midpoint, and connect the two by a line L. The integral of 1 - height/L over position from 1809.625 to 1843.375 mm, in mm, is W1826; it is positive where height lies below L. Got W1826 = 8.10 mm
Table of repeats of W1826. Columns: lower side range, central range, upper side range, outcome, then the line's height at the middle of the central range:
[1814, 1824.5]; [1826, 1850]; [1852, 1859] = 5.8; 111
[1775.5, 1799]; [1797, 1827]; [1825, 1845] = -0.9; 95.7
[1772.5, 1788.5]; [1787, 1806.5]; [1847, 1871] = 1.5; 119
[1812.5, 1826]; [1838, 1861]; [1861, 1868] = 0.5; 114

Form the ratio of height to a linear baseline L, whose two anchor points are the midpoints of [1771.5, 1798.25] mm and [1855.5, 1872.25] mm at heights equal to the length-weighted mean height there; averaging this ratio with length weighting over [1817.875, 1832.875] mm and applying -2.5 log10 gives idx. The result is 0.46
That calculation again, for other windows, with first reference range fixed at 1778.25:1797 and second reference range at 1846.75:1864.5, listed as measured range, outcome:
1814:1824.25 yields 0.272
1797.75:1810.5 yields 0.087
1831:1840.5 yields 0.493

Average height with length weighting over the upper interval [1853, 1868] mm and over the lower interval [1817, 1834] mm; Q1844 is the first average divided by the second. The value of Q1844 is 1.6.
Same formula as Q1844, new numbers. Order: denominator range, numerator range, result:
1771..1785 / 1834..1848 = 0.76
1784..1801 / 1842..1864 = 1.08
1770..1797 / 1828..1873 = 0.92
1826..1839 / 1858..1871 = 1.69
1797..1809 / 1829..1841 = 0.71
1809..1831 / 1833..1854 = 1.09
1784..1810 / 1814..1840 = 0.75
